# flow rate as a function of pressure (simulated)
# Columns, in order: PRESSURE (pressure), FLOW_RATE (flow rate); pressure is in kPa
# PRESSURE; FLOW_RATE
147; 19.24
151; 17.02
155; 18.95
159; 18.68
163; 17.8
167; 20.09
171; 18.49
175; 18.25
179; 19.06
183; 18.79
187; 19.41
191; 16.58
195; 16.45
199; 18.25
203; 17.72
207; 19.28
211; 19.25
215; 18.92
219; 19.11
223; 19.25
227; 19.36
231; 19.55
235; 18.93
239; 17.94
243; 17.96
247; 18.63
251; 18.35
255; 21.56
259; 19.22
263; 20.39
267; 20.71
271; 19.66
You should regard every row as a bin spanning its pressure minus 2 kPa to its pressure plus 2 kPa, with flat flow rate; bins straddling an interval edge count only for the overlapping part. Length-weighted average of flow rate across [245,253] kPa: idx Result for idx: 18.5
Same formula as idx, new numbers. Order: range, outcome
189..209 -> 17.7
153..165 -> 18.5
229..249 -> 18.6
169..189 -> 18.8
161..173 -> 18.8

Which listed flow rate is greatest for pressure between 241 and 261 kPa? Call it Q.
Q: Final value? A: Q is 21.56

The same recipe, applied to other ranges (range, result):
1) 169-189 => 19.41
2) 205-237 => 19.55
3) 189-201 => 18.25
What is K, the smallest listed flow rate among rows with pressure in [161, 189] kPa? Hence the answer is 17.8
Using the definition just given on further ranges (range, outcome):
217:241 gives 17.94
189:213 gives 16.45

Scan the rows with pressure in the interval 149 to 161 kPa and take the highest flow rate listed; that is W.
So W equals 18.95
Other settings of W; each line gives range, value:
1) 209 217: 19.25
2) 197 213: 19.28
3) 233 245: 18.93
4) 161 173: 20.09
